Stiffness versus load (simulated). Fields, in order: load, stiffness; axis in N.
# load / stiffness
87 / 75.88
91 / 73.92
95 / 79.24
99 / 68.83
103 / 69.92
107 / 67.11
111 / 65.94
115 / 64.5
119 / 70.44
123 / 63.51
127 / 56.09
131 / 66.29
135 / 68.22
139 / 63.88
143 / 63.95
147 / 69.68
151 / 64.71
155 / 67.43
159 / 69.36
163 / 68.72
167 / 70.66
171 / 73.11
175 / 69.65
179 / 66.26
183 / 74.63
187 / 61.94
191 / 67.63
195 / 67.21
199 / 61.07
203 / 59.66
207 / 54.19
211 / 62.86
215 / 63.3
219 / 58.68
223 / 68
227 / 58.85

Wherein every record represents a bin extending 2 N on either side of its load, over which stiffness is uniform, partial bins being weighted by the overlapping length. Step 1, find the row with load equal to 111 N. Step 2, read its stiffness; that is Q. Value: 65.94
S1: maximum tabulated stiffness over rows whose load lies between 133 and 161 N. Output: 69.68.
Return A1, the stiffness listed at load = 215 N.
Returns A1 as 63.3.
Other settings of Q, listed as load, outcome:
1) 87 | 75.88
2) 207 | 54.19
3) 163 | 68.72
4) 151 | 64.71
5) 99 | 68.83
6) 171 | 73.11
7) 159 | 69.36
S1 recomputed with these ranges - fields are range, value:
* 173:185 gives 74.63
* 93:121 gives 79.24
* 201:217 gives 63.3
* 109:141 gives 70.44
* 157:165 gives 69.36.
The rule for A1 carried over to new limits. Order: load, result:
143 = 63.95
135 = 68.22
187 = 61.94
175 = 69.65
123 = 63.51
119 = 70.44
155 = 67.43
